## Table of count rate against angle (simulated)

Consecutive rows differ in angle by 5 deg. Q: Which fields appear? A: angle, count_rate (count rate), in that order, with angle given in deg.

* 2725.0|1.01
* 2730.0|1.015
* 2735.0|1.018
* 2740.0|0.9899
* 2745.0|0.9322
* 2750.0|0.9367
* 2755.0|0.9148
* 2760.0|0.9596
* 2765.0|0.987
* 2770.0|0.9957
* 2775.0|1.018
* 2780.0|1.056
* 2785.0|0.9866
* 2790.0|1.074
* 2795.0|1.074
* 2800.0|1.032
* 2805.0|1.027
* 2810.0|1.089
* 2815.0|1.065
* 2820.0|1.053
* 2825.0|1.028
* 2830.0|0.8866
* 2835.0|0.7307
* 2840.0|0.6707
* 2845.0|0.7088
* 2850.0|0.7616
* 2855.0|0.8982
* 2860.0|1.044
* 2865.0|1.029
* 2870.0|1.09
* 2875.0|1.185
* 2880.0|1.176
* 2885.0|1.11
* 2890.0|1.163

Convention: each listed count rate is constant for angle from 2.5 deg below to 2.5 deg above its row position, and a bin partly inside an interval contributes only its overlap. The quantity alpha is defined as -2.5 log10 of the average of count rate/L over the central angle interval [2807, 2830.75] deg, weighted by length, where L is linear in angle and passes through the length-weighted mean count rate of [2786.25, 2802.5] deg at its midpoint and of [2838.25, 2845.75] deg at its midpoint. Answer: -0.195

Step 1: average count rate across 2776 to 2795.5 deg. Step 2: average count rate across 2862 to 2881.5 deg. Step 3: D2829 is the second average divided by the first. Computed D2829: 1.07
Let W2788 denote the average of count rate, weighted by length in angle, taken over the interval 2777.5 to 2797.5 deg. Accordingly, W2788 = 1.05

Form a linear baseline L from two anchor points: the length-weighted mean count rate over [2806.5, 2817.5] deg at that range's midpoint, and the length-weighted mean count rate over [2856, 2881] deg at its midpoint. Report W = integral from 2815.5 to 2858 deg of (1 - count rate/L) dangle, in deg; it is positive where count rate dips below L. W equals 8.8 deg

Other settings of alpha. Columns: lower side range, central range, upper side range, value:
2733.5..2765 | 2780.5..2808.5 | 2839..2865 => -0.15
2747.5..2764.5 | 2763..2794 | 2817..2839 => -0.10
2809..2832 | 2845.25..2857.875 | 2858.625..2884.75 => 0.30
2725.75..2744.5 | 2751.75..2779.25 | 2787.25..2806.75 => 0.05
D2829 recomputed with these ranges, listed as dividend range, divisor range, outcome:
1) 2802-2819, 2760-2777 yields 1.07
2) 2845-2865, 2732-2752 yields 0.92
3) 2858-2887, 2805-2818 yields 1.04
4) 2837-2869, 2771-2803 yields 0.83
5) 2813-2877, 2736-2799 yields 0.94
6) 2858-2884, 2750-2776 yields 1.14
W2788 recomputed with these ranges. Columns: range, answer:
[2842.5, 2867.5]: 0.888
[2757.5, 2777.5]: 0.99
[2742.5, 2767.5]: 0.946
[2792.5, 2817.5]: 1.06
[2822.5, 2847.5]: 0.805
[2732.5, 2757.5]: 0.958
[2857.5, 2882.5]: 1.1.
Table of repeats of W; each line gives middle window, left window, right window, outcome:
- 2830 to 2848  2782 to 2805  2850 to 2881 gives 5.36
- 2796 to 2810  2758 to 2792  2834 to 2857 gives -2.12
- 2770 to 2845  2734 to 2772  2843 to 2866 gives -4.41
